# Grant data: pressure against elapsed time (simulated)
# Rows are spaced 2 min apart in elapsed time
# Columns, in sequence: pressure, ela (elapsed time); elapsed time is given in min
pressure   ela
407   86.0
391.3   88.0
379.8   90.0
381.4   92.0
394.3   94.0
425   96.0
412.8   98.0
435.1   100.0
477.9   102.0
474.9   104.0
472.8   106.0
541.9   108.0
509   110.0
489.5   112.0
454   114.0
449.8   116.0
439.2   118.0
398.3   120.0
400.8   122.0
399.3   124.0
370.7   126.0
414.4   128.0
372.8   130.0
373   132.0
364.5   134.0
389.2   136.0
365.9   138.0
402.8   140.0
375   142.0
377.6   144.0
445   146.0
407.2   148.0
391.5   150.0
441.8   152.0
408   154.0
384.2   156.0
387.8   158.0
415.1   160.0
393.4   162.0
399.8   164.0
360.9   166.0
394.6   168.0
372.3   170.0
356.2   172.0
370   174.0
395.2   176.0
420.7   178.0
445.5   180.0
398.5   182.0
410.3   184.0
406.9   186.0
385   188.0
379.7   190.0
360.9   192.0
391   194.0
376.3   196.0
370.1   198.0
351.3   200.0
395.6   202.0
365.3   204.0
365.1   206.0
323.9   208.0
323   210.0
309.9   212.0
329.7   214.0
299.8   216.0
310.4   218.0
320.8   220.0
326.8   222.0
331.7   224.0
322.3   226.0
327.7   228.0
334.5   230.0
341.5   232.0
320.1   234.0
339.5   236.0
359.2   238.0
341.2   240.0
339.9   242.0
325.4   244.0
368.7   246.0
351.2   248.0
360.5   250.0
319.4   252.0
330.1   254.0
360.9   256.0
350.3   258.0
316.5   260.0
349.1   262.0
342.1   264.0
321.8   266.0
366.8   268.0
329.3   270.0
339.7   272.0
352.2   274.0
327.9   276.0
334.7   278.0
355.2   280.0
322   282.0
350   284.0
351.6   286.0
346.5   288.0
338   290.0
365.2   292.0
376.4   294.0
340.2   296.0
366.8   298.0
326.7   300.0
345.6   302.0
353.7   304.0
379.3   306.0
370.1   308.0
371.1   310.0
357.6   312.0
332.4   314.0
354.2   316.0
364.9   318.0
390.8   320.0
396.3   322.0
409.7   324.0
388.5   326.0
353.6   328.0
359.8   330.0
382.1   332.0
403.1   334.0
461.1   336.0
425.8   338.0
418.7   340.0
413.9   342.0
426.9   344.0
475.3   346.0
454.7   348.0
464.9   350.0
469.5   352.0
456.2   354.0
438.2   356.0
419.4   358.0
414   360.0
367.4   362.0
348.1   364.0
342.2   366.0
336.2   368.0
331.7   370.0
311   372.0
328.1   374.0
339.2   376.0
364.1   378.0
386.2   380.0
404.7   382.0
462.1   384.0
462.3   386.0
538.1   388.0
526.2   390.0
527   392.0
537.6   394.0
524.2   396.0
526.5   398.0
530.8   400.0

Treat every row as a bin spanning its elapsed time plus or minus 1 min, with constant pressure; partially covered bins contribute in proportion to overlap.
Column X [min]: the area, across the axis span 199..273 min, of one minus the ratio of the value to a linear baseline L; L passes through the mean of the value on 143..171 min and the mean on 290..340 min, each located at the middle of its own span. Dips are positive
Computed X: 9.2 min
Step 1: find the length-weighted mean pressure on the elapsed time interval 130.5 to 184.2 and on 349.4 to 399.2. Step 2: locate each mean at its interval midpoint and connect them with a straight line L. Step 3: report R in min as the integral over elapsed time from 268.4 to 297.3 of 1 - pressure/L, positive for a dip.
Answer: 4.7 min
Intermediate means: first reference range 394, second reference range 425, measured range 346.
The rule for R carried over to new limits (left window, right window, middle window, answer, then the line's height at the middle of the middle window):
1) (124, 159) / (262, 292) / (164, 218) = 0.53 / 374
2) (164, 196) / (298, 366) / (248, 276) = 3.67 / 393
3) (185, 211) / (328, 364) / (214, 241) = 3.60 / 379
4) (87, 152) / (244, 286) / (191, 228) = 2.88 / 371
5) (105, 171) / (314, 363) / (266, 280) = 2.38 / 411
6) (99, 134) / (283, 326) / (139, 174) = 2.26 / 421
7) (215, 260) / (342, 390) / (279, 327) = 1.58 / 373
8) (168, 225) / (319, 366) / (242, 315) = 8.35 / 392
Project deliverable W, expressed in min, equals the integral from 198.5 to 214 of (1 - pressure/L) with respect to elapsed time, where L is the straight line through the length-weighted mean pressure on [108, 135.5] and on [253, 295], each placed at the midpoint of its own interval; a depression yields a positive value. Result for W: 1.3 min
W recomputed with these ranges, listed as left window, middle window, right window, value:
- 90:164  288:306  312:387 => 2.1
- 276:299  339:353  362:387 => -3.3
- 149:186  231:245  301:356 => 2.1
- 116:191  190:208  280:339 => 0.8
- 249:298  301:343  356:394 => -1.0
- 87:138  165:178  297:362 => 1.2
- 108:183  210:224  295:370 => 2.9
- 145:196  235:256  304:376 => 2.6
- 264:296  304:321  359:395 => 0.1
